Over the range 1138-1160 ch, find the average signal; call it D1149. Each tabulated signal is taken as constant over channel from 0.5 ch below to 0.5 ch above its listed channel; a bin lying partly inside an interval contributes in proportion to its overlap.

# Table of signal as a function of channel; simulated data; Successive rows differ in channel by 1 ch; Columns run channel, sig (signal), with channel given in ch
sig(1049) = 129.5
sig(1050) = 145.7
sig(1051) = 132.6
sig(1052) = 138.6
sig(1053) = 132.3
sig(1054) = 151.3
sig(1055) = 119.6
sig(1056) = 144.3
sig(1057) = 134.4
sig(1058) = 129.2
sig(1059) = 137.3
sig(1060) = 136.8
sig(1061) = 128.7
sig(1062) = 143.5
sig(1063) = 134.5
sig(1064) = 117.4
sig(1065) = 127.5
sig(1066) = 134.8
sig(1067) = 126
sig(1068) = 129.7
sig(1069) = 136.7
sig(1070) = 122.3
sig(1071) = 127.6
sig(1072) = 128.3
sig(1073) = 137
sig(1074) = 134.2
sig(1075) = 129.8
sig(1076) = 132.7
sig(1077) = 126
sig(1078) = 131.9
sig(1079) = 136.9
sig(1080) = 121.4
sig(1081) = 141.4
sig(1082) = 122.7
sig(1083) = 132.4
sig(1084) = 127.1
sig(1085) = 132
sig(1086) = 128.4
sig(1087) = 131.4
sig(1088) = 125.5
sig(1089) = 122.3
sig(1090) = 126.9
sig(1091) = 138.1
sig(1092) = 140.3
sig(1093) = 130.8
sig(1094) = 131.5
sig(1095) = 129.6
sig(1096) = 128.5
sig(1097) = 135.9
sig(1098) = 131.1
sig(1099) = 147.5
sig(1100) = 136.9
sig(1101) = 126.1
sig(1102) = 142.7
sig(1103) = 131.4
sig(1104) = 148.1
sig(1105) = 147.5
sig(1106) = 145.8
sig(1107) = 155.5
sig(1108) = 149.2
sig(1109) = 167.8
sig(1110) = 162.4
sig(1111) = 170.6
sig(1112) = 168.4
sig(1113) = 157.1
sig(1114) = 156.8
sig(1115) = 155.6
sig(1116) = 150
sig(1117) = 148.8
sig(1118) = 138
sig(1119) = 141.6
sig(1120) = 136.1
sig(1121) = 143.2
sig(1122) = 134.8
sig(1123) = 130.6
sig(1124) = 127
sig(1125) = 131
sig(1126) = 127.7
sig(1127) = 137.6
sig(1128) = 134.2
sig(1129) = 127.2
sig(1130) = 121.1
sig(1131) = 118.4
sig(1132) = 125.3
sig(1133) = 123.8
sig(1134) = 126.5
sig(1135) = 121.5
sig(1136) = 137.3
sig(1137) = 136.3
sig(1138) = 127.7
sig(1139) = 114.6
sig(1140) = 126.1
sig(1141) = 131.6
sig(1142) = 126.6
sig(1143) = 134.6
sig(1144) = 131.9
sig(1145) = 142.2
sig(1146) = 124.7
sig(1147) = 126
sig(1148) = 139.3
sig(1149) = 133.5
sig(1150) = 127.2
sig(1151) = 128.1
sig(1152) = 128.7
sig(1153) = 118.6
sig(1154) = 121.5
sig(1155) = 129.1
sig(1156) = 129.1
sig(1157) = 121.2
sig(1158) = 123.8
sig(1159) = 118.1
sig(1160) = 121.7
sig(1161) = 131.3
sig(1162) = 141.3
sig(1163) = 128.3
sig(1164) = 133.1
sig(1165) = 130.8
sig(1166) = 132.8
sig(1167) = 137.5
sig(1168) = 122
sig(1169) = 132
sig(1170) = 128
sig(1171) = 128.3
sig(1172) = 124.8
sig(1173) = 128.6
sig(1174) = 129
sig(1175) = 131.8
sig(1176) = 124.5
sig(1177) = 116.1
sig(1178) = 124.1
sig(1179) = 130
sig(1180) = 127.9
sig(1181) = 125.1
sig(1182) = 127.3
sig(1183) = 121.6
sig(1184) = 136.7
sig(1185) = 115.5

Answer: 127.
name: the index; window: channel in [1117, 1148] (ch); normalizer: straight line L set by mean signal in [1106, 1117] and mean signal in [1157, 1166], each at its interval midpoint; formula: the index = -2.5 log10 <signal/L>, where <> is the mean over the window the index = 0.12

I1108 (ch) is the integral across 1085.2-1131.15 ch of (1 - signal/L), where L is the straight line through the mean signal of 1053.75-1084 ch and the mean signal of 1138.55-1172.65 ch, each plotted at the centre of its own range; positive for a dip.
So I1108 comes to -3.3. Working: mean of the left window 132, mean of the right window 129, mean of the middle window 140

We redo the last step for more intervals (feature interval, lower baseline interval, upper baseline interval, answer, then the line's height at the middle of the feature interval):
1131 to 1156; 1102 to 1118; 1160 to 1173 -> 2.05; 140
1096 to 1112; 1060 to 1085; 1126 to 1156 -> -2.12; 130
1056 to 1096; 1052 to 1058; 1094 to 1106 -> 1.59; 136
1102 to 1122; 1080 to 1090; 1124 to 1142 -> -3.53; 128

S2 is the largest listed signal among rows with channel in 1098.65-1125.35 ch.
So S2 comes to 170.6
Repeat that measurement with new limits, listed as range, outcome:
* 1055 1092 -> 144.3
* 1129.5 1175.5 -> 142.2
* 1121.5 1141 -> 137.6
